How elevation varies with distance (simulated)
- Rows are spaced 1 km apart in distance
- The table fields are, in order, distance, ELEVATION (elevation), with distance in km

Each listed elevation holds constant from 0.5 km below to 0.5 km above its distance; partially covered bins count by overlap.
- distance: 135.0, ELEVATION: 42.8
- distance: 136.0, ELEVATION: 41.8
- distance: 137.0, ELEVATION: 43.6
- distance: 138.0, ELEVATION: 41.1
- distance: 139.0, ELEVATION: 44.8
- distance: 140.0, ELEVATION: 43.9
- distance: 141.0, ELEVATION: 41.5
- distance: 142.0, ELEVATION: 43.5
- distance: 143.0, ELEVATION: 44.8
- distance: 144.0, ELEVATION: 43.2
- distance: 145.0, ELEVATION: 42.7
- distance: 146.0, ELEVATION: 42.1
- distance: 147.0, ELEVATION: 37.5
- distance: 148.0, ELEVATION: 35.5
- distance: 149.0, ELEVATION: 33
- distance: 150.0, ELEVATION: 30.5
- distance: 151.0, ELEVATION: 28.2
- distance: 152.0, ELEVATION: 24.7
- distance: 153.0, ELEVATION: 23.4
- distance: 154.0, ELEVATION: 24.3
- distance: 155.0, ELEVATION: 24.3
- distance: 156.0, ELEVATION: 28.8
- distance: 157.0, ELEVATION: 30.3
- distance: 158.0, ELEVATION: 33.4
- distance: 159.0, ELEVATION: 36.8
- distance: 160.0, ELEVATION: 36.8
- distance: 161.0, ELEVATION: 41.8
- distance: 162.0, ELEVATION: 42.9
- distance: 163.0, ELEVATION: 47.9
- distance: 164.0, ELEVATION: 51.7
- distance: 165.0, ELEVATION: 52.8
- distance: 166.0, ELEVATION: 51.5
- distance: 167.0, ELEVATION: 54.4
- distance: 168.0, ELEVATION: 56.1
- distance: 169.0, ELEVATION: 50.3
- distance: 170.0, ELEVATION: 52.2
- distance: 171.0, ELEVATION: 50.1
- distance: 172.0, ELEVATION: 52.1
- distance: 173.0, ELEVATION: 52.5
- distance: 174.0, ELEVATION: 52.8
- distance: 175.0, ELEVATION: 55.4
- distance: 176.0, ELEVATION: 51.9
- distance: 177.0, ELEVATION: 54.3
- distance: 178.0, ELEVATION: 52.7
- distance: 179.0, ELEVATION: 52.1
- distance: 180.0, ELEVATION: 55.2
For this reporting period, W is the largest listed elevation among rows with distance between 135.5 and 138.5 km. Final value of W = 43.6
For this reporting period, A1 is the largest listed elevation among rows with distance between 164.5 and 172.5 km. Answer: 56.1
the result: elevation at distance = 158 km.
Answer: 33.4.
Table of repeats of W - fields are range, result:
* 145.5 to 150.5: 42.1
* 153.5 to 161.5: 41.8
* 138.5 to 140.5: 44.8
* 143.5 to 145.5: 43.2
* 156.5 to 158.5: 33.4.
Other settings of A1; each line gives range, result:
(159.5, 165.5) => 52.8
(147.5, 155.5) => 35.5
